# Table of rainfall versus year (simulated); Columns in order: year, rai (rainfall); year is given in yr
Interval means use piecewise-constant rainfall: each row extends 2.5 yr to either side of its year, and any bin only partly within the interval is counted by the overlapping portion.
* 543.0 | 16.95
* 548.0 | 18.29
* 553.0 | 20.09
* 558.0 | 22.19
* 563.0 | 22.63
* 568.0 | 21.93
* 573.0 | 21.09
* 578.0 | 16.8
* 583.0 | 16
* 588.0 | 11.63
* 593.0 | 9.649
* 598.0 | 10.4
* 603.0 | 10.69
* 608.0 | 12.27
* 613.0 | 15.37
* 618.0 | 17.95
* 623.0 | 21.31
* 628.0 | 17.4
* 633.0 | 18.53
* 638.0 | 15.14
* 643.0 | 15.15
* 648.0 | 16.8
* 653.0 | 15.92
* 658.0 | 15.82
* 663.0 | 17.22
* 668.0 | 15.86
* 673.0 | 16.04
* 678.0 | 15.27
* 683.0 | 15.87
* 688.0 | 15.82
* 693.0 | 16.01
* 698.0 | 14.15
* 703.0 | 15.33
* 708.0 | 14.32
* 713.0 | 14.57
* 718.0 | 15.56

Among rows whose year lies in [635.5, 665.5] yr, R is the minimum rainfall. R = 15.14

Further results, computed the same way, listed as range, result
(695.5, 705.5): 14.15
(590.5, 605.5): 9.649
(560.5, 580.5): 16.8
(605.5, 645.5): 12.27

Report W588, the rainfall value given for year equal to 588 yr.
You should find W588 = 11.63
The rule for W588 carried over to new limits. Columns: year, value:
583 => 16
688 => 15.82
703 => 15.33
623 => 21.31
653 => 15.92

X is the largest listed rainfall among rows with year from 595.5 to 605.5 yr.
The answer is 10.69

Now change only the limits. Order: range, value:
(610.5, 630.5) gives 21.31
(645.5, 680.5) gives 17.22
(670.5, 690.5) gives 16.04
